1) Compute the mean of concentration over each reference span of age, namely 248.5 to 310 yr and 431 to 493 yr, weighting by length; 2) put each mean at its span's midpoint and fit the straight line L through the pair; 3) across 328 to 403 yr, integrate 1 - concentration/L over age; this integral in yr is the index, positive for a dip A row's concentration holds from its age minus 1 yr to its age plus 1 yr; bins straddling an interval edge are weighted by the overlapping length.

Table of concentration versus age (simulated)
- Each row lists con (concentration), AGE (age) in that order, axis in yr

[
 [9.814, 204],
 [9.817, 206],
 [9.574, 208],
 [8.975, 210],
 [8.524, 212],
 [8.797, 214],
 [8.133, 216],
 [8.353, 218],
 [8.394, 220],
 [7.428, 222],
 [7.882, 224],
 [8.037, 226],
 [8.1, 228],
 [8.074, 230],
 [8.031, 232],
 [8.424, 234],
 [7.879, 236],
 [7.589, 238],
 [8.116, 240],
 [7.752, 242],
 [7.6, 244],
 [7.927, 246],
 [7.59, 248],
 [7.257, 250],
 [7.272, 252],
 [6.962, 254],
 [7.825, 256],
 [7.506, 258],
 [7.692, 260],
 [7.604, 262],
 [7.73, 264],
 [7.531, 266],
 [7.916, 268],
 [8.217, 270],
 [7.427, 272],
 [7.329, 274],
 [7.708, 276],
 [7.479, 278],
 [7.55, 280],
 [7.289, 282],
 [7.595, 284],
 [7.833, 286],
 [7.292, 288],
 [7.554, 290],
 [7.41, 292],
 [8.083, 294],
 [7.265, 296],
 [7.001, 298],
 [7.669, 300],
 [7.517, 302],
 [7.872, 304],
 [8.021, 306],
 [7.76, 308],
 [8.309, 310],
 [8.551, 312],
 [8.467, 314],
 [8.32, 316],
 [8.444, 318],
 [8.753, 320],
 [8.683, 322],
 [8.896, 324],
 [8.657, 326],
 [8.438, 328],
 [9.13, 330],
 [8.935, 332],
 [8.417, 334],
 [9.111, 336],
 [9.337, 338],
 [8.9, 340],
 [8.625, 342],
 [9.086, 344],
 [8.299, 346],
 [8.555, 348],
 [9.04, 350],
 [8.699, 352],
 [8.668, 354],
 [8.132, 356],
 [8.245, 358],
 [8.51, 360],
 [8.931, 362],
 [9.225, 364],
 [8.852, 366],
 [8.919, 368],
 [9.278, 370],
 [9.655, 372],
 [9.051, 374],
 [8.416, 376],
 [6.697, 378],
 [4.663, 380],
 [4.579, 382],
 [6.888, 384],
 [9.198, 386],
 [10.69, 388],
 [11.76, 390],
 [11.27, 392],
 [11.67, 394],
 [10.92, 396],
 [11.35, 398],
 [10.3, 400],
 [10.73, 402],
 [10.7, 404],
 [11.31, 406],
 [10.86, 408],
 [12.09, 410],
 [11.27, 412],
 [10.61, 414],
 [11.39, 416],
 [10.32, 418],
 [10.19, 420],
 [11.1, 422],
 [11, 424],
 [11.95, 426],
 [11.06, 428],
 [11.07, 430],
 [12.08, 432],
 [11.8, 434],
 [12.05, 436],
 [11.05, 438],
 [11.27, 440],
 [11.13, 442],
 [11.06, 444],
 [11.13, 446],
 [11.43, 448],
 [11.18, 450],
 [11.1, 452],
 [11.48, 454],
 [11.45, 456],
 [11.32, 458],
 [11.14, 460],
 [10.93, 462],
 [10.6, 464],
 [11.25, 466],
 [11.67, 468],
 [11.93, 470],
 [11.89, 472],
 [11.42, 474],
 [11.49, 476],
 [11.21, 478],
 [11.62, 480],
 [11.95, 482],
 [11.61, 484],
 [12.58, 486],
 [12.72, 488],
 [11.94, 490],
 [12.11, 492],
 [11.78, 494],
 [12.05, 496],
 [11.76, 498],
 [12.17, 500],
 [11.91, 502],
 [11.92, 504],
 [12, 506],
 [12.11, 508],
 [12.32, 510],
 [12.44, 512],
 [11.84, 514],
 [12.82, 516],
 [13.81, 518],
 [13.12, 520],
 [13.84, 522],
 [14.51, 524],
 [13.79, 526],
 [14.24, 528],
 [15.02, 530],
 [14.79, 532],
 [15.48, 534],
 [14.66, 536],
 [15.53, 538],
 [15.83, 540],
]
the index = 3.7 yr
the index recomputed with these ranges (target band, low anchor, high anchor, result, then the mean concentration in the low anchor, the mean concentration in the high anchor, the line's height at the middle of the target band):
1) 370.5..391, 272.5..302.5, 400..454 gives 3.7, 7.5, 11.2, 9.96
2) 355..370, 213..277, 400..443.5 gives 2.0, 7.82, 11.2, 10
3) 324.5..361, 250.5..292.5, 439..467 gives 1.0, 7.56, 11.2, 8.98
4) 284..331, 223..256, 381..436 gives 4.7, 7.78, 10.7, 8.96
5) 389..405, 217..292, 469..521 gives -1.2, 7.72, 12.1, 10.3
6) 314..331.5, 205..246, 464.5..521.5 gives 1.8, 8.27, 12.1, 9.64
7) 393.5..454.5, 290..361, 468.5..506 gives -3.9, 8.38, 11.9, 10.5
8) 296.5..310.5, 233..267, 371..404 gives 1.0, 7.66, 9.28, 8.29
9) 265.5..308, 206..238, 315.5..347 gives 4.9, 8.33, 8.76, 8.58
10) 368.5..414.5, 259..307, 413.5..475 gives 1.7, 7.61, 11.3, 10.1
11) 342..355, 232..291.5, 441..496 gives 0.8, 7.64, 11.5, 9.27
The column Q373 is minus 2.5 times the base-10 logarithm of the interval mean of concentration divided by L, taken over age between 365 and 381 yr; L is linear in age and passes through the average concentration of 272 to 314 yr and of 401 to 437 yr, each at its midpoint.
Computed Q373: 0.205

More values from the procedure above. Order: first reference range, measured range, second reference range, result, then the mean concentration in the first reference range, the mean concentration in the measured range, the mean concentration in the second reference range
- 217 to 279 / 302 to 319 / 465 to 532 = 0.10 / 7.76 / 8.18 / 12.4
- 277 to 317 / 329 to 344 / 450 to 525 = -0.04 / 7.74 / 8.93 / 12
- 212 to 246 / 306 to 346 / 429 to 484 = 0.10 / 8.05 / 8.65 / 11.4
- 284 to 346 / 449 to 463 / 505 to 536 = 0.06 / 8.27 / 11.2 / 13.5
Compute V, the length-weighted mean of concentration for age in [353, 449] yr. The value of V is 10.1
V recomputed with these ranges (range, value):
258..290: 7.61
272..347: 8.14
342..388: 8.31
